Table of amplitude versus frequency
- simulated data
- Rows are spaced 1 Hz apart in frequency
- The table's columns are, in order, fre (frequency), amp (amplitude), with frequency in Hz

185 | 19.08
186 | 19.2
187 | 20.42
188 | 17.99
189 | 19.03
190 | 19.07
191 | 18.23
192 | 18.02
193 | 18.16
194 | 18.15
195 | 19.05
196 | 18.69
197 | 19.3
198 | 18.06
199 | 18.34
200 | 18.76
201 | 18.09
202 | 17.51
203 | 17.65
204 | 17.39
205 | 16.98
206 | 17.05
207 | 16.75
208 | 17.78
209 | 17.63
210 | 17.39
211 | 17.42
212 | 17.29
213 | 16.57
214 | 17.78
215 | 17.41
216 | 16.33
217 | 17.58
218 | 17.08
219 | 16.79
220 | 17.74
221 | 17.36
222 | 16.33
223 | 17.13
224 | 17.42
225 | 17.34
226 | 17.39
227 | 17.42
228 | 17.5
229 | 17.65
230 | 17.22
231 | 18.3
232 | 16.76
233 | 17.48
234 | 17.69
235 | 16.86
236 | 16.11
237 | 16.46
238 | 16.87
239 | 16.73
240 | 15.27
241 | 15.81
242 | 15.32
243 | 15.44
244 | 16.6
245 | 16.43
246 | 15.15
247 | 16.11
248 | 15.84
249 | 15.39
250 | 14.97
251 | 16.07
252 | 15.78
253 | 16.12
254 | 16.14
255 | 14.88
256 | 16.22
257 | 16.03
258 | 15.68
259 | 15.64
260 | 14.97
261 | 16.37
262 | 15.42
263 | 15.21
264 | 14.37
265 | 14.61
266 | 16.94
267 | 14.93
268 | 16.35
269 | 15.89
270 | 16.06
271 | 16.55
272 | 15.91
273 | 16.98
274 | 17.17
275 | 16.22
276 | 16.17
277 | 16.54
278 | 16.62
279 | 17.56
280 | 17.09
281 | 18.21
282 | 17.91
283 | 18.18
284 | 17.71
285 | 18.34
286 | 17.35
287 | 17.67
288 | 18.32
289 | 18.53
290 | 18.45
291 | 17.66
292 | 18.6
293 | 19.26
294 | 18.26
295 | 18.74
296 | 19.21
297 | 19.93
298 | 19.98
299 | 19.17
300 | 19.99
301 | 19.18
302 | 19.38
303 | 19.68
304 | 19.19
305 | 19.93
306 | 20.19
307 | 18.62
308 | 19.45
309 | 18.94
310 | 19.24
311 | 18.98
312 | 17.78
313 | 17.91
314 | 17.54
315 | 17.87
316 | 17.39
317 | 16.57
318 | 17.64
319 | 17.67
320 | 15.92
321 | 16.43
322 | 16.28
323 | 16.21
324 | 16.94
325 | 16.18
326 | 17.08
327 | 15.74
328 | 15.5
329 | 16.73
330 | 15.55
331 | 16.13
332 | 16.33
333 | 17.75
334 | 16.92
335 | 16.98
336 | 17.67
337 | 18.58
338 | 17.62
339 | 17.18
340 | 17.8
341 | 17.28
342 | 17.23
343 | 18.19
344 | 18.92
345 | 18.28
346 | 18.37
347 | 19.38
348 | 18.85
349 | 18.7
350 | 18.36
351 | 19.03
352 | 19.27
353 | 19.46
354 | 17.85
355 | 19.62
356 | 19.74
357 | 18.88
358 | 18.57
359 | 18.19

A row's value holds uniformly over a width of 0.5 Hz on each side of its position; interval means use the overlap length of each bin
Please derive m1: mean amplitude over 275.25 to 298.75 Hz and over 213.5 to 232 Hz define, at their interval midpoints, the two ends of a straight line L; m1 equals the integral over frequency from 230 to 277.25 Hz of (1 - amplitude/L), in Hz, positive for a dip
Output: 4.3 Hz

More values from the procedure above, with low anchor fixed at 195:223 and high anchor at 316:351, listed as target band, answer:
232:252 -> 1.5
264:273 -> 0.8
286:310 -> -2.3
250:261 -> 1.1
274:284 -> 0.1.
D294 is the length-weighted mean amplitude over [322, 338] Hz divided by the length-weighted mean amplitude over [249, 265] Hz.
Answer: 1.07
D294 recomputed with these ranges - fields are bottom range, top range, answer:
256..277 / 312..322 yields 1.08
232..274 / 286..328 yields 1.14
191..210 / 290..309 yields 1.07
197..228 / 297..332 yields 1.03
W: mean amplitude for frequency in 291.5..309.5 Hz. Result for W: 19.3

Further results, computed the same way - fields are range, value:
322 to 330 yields 16.3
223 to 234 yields 17.4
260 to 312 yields 17.8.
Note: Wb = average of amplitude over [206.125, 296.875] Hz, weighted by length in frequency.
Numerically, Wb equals 16.8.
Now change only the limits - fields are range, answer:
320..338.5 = 16.7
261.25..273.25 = 15.8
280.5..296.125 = 18.3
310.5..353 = 17.5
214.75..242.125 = 17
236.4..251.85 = 15.9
